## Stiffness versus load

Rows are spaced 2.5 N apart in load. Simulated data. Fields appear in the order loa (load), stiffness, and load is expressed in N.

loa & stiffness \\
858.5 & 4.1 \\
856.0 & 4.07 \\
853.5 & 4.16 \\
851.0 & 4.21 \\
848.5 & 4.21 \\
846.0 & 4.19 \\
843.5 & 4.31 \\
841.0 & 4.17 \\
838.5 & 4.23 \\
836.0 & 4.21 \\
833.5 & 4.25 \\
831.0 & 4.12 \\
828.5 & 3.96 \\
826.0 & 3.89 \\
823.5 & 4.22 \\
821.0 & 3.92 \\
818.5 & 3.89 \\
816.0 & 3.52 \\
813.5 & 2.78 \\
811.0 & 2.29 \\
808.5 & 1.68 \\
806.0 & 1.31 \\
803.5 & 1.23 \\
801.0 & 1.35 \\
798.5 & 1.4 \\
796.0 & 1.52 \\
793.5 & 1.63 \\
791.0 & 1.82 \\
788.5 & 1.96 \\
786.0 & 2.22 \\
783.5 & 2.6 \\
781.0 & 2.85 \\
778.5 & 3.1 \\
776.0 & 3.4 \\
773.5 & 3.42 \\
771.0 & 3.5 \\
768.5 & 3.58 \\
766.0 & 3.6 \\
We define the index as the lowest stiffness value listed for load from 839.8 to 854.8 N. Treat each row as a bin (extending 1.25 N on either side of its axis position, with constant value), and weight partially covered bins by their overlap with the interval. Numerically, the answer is 4.16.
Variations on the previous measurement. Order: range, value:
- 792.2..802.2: 1.35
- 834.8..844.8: 4.17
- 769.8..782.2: 2.85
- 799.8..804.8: 1.23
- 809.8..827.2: 2.29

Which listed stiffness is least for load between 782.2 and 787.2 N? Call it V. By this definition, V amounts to 2.22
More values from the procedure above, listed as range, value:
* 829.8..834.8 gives 4.12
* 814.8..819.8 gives 3.52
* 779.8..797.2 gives 1.52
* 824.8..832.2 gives 3.89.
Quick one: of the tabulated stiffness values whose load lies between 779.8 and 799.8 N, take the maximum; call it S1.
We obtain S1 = 2.85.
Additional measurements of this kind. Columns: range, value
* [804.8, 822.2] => 3.92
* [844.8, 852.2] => 4.21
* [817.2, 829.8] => 4.22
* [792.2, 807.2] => 1.63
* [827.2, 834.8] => 4.25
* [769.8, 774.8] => 3.5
